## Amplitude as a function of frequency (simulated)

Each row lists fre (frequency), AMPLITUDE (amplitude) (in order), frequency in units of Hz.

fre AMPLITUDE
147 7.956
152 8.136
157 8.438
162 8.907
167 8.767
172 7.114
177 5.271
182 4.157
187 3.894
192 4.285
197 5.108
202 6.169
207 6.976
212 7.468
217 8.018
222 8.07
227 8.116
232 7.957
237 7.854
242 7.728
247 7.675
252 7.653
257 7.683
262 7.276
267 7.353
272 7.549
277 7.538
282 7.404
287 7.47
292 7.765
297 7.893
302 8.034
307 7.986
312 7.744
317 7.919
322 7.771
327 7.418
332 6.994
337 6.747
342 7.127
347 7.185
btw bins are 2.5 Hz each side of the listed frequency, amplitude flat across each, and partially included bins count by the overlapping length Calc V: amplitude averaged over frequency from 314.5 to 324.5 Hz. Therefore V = 7.84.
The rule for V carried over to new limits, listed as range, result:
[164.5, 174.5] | 7.94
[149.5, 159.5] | 8.29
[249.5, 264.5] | 7.54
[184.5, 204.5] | 4.86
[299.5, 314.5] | 7.92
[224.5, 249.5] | 7.87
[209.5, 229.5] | 7.92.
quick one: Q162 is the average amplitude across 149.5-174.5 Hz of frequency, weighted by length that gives 8.27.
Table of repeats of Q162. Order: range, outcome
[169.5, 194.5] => 4.94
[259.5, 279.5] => 7.43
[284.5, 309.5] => 7.83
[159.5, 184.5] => 6.84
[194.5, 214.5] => 6.43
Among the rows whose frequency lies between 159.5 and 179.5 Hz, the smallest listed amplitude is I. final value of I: 5.271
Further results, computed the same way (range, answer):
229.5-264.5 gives 7.276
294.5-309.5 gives 7.893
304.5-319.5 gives 7.744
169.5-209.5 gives 3.894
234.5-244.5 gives 7.728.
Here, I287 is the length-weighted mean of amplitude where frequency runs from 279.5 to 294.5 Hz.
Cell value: 7.55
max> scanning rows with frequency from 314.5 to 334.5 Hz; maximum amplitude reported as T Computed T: 7.919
